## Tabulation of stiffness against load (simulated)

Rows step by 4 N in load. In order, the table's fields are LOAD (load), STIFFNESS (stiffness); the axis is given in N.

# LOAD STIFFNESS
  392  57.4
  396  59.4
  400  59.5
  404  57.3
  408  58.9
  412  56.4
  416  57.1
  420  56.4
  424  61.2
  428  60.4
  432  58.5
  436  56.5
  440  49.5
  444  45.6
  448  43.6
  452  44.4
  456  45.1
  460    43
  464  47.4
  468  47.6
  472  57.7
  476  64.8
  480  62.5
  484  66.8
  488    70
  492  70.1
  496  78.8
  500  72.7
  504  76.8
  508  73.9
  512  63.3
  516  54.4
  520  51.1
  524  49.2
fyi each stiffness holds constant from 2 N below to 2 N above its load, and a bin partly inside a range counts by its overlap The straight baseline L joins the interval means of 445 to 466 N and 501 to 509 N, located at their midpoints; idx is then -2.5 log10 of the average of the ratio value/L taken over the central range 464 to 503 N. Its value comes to -0.05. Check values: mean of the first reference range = 44.7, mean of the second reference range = 75.2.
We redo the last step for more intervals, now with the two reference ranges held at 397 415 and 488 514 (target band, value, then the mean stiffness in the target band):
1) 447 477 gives 0.34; 48.9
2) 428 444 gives 0.15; 54.4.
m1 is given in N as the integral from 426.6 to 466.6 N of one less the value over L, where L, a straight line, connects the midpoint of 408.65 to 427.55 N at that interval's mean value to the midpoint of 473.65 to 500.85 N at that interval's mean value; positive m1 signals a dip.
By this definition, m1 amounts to 8.4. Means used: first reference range 58.1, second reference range 69.1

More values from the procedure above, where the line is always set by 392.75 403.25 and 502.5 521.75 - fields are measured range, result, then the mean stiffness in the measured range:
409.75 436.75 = 0.8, 58.2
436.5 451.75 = 3.5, 47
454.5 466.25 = 3.1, 45.2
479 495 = -1.4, 68.4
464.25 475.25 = 1.6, 53.2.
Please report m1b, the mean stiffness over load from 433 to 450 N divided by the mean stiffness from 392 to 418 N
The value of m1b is 0.85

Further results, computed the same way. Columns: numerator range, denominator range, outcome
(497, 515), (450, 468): 1.57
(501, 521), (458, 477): 1.26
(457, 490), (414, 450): 1.05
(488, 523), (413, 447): 1.22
